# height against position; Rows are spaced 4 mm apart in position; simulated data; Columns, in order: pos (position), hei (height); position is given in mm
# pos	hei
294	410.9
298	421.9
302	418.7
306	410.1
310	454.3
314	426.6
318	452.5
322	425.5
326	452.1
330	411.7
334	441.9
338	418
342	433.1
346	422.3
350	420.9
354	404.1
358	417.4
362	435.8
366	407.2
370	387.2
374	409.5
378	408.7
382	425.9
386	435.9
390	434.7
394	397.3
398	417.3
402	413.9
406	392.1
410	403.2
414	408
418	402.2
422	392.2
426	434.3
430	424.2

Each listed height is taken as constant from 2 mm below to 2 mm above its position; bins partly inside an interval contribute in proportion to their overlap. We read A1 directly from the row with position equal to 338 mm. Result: 418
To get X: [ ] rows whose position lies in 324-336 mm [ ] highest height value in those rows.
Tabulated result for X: 452.1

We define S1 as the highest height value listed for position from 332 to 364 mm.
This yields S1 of 441.9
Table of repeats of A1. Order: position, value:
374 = 409.5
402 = 413.9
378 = 408.7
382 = 425.9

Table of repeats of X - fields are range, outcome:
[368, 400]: 435.9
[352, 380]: 435.8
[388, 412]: 434.7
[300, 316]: 454.3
